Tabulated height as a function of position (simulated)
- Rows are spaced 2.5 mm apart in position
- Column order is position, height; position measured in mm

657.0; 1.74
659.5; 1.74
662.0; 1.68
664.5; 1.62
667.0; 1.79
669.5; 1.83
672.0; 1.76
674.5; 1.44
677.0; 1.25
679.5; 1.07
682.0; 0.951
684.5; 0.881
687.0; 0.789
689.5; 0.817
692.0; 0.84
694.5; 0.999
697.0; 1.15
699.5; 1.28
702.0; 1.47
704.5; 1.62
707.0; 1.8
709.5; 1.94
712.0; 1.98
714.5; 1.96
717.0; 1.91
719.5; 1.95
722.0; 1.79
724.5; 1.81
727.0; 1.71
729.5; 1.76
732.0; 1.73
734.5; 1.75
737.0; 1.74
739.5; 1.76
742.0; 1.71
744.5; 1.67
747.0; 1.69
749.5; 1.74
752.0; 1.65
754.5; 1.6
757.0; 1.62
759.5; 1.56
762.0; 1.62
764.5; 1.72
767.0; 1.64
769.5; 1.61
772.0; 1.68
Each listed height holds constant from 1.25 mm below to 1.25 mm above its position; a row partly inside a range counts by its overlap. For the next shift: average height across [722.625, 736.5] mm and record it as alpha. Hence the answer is 1.75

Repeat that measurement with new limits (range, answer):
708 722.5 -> 1.93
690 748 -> 1.64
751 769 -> 1.63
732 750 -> 1.72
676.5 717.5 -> 1.33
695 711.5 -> 1.54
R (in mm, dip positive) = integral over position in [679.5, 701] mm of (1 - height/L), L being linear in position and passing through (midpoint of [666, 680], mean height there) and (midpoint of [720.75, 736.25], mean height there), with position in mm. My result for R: 8.5 mm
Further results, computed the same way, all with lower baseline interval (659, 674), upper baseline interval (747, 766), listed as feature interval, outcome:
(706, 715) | -1.3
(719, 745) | -1.4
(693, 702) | 2.7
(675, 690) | 6.3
